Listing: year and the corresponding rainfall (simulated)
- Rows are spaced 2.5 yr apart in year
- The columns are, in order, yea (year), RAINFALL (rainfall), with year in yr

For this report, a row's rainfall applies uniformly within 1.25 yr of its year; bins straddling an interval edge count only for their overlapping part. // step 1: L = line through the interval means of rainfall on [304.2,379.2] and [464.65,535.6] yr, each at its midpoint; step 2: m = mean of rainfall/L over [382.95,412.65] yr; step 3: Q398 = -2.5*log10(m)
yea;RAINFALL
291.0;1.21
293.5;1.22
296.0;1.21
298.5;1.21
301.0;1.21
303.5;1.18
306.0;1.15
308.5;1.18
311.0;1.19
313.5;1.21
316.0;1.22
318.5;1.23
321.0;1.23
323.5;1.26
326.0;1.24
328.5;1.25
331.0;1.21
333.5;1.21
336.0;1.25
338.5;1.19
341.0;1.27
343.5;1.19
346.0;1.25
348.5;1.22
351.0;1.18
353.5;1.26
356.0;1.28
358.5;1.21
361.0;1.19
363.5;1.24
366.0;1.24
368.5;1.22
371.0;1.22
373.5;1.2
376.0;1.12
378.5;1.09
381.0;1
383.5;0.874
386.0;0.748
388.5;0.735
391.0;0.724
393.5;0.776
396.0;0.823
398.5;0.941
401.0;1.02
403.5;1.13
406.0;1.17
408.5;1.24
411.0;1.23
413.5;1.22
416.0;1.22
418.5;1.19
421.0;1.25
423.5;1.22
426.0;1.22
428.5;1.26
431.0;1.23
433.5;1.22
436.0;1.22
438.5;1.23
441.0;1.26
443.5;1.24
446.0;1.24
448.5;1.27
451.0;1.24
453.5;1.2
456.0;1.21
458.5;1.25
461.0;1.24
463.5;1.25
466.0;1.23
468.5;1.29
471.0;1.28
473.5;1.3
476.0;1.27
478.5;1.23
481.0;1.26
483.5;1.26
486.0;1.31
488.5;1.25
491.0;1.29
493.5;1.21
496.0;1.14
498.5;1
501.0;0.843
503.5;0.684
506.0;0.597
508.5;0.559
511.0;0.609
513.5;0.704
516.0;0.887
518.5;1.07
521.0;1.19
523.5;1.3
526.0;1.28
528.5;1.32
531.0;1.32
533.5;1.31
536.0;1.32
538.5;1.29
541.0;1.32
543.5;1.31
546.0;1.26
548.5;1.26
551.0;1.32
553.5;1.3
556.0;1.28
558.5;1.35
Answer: 0.22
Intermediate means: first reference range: 1.21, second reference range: 1.11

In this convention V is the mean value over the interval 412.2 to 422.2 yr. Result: 1.22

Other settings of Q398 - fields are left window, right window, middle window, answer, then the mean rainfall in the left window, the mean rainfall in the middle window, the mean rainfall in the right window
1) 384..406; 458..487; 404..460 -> -0.16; 0.88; 1.23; 1.26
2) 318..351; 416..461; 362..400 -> 0.23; 1.23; 0.998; 1.23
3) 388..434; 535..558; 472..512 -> 0.15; 1.1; 1.05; 1.3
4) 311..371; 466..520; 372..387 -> 0.17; 1.23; 1.01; 1.05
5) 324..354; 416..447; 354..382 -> 0.04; 1.23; 1.19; 1.23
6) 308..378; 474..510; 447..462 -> -0.12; 1.22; 1.23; 1.07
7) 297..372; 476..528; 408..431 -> -0.09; 1.22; 1.23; 1.04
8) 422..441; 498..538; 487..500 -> -0.10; 1.23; 1.17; 1.01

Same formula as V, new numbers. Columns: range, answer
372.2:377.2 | 1.16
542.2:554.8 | 1.29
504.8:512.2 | 0.588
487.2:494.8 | 1.25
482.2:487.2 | 1.28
